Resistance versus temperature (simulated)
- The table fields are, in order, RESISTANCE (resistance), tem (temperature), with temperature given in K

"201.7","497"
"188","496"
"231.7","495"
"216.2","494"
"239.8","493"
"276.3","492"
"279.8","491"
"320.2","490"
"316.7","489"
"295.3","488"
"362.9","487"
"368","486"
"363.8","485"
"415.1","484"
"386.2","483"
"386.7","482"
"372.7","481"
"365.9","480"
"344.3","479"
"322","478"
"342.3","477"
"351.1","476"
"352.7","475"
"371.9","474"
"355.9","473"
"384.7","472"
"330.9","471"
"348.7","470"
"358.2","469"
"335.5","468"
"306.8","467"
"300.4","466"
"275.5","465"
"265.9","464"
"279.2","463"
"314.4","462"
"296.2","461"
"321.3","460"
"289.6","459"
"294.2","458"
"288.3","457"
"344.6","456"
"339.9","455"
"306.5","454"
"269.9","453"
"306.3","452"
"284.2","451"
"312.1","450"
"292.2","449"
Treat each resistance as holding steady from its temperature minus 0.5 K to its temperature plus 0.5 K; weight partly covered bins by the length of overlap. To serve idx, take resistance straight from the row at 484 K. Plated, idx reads 415.1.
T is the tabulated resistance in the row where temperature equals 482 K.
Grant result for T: 386.7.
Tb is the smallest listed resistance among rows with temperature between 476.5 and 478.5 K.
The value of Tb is 322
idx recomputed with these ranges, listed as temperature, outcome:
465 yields 275.5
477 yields 342.3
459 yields 289.6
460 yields 321.3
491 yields 279.8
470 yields 348.7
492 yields 276.3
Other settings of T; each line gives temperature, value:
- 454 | 306.5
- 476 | 351.1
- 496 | 188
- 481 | 372.7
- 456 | 344.6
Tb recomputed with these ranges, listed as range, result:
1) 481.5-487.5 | 362.9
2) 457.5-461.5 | 289.6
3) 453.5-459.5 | 288.3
